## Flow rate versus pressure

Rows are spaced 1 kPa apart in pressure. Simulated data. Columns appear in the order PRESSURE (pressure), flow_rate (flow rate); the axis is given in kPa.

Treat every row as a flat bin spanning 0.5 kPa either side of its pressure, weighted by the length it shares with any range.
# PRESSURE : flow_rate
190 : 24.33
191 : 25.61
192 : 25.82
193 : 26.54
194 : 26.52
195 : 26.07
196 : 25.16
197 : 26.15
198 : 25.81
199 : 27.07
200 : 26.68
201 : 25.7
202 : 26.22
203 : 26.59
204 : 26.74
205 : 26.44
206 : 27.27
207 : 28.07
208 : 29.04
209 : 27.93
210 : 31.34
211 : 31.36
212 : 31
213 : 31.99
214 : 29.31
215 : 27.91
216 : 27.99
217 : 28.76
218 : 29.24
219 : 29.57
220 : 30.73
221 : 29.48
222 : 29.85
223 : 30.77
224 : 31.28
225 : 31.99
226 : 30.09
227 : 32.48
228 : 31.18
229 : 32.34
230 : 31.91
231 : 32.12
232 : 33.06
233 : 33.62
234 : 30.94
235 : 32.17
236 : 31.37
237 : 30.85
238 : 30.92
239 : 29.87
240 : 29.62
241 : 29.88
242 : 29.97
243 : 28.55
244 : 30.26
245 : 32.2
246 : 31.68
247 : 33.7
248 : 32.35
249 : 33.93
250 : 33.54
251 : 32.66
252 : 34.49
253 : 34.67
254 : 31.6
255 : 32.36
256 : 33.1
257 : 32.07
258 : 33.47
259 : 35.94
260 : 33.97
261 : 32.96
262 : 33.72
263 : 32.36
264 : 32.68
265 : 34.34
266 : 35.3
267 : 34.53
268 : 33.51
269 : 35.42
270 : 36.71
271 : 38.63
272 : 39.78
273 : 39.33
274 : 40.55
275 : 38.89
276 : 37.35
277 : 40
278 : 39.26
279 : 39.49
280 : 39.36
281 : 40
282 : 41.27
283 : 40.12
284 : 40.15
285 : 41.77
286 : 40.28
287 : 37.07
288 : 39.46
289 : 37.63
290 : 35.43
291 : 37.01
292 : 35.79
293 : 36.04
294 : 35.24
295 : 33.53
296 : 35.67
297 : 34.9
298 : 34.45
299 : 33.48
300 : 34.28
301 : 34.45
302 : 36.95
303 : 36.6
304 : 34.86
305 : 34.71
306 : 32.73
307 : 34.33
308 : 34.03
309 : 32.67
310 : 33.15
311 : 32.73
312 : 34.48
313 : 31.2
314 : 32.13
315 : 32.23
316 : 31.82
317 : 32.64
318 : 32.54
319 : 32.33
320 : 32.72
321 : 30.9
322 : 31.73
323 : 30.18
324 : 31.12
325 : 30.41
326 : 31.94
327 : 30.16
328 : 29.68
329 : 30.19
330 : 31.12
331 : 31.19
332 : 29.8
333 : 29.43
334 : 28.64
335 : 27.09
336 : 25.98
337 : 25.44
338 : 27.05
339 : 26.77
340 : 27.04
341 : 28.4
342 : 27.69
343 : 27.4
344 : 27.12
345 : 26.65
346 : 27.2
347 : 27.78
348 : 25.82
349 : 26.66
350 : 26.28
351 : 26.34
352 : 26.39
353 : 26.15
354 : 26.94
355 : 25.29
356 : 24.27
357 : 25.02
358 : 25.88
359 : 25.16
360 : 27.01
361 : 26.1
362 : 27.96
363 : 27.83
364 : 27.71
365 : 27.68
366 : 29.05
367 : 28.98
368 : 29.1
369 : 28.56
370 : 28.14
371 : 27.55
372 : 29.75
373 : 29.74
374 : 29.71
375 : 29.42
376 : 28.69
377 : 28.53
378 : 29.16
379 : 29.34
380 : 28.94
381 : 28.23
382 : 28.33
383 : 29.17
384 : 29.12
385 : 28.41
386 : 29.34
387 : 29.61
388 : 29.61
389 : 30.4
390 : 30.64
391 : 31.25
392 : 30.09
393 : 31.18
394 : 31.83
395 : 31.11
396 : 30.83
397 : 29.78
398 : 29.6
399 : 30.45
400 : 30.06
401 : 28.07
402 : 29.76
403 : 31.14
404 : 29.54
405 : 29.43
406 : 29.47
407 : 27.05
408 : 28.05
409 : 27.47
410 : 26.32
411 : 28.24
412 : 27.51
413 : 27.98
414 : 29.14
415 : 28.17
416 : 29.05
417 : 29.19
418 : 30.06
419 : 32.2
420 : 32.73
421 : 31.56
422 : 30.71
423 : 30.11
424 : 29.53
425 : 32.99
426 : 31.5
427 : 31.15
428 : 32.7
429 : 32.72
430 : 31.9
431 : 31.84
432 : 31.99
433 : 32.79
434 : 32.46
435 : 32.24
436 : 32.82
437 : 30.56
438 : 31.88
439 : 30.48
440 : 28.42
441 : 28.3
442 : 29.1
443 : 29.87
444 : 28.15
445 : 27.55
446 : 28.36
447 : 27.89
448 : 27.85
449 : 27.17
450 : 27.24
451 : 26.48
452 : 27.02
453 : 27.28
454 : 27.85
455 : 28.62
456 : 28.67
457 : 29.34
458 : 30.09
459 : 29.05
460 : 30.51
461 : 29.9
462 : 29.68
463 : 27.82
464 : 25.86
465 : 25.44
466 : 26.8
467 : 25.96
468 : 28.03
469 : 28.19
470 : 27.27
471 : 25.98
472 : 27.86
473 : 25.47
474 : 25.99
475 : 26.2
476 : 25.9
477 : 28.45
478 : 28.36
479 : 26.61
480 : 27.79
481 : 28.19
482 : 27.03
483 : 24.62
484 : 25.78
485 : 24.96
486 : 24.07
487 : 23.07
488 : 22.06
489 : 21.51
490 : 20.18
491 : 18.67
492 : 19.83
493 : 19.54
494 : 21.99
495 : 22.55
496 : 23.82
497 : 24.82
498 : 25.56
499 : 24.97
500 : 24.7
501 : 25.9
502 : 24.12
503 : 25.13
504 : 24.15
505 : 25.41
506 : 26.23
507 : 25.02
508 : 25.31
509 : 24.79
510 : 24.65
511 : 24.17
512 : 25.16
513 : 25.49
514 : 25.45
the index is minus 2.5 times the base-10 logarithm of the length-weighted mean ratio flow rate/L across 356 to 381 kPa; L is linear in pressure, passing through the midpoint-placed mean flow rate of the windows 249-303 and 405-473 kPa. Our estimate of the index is 0.15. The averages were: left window 36.2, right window 29.2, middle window 28.1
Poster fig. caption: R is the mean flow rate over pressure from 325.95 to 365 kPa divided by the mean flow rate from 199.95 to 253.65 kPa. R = 0.9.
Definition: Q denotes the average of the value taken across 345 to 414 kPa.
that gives 28.4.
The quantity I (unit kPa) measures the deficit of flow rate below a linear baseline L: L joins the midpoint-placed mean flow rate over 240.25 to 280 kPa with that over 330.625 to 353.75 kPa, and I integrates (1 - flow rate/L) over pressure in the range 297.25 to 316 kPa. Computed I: -2.1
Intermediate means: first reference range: 34.5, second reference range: 27.3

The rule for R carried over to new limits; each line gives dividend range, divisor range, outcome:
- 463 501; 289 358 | 0.81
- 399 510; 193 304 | 0.84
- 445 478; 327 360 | 1.01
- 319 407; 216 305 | 0.84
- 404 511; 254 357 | 0.84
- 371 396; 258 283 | 0.80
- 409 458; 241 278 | 0.87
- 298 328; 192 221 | 1.17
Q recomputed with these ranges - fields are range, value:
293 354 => 30.8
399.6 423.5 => 29.3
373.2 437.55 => 30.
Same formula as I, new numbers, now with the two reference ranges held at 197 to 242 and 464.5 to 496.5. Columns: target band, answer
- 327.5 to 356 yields 0.0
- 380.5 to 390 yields -0.9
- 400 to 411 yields -1.0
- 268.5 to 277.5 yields -3.1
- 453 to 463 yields -1.5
